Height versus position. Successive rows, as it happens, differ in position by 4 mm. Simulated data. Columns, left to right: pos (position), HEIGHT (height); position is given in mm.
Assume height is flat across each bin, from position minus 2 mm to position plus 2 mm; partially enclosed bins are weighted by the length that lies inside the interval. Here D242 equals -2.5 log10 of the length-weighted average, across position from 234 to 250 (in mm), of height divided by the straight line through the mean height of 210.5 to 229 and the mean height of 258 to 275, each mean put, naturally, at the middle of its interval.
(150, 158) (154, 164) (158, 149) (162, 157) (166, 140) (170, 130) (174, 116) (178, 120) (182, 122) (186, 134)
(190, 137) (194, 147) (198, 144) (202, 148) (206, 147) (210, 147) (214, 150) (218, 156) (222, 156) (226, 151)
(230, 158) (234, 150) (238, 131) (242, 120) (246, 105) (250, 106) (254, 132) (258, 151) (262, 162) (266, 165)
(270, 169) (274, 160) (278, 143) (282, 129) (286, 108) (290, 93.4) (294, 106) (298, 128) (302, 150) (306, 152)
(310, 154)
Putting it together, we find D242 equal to 0.29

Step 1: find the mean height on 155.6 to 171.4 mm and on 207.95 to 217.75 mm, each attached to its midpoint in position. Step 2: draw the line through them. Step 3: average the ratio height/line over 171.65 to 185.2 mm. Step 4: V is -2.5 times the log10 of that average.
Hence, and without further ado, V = 0.21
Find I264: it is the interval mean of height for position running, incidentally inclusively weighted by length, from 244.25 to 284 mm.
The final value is 142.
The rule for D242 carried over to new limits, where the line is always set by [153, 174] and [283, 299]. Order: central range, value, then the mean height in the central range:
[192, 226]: -0.139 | 149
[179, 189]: 0.085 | 128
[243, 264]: -0.101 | 131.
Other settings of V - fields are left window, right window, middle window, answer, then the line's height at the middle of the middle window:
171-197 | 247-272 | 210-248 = -0.023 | 139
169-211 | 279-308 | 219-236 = -0.171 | 131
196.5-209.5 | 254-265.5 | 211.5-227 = -0.034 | 148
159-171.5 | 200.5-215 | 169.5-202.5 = 0.102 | 146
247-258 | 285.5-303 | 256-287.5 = -0.233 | 120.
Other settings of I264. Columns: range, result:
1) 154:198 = 137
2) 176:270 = 141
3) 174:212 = 137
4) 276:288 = 127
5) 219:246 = 142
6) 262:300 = 135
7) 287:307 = 124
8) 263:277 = 163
